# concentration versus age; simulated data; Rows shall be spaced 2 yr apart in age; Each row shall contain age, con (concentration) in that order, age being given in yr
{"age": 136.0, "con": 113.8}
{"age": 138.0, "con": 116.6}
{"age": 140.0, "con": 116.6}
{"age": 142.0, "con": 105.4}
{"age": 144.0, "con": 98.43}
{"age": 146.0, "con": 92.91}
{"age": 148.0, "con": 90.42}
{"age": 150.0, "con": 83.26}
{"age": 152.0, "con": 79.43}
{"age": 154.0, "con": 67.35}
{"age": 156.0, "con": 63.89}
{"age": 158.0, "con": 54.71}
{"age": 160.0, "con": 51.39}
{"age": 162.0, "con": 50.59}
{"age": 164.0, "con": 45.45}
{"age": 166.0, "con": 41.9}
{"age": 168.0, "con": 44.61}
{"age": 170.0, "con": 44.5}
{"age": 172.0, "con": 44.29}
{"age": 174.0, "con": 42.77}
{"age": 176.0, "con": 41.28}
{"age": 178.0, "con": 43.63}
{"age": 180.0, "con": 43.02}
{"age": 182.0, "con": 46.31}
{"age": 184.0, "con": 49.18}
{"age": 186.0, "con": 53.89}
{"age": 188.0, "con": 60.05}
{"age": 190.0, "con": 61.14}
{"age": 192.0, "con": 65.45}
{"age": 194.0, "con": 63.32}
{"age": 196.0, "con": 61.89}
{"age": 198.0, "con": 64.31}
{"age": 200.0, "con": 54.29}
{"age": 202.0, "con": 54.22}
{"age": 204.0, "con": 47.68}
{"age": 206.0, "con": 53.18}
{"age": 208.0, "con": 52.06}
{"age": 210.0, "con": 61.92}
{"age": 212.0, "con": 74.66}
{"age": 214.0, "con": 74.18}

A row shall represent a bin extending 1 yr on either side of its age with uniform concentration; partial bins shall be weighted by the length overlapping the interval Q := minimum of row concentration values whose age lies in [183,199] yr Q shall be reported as 49.18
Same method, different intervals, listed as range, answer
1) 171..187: 41.28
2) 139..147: 92.91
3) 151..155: 67.35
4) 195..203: 54.22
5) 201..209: 47.68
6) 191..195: 63.32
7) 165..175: 41.9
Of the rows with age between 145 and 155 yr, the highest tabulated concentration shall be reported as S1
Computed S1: 92.91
